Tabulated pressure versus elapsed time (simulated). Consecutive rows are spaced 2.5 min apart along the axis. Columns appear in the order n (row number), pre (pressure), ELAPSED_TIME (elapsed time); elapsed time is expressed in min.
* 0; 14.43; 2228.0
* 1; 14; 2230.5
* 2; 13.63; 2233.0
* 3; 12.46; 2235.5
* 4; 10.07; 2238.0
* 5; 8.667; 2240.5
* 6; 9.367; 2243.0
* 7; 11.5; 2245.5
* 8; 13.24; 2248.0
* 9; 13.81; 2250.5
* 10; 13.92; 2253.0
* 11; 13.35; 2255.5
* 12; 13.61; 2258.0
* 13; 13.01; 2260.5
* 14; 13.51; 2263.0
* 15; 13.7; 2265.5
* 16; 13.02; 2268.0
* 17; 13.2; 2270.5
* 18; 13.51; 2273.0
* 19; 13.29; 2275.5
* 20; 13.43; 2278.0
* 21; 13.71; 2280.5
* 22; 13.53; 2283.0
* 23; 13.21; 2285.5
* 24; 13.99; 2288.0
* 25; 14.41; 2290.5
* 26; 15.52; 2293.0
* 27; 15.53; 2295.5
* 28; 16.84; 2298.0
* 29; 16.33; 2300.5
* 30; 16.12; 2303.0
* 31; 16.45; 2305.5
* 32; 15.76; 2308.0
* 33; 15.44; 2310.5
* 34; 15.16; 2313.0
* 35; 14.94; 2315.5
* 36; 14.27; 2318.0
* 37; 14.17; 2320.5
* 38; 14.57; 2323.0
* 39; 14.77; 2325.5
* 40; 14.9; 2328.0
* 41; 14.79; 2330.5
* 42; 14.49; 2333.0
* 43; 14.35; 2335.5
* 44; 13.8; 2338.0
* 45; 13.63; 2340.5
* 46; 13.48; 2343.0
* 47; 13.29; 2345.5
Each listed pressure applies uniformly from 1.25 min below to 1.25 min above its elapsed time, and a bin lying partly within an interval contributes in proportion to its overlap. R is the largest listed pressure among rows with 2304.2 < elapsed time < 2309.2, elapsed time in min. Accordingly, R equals 16.45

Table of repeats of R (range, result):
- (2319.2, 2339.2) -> 14.9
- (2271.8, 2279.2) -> 13.51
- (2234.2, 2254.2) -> 13.92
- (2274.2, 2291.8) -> 14.41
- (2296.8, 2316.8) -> 16.84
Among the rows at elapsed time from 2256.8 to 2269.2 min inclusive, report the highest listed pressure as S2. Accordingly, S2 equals 13.7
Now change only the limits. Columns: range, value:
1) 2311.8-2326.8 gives 15.16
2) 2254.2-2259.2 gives 13.61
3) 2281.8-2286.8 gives 13.53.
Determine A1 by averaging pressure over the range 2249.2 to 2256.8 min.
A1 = 13.7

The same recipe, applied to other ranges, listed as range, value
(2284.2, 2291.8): 13.9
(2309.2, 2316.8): 15.2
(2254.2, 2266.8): 13.4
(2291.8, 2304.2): 16.1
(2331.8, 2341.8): 14.1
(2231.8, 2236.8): 13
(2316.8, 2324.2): 14.3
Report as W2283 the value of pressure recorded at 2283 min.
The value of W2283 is 13.53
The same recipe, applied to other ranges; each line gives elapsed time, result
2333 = 14.49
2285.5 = 13.21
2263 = 13.51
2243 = 9.367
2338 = 13.8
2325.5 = 14.77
